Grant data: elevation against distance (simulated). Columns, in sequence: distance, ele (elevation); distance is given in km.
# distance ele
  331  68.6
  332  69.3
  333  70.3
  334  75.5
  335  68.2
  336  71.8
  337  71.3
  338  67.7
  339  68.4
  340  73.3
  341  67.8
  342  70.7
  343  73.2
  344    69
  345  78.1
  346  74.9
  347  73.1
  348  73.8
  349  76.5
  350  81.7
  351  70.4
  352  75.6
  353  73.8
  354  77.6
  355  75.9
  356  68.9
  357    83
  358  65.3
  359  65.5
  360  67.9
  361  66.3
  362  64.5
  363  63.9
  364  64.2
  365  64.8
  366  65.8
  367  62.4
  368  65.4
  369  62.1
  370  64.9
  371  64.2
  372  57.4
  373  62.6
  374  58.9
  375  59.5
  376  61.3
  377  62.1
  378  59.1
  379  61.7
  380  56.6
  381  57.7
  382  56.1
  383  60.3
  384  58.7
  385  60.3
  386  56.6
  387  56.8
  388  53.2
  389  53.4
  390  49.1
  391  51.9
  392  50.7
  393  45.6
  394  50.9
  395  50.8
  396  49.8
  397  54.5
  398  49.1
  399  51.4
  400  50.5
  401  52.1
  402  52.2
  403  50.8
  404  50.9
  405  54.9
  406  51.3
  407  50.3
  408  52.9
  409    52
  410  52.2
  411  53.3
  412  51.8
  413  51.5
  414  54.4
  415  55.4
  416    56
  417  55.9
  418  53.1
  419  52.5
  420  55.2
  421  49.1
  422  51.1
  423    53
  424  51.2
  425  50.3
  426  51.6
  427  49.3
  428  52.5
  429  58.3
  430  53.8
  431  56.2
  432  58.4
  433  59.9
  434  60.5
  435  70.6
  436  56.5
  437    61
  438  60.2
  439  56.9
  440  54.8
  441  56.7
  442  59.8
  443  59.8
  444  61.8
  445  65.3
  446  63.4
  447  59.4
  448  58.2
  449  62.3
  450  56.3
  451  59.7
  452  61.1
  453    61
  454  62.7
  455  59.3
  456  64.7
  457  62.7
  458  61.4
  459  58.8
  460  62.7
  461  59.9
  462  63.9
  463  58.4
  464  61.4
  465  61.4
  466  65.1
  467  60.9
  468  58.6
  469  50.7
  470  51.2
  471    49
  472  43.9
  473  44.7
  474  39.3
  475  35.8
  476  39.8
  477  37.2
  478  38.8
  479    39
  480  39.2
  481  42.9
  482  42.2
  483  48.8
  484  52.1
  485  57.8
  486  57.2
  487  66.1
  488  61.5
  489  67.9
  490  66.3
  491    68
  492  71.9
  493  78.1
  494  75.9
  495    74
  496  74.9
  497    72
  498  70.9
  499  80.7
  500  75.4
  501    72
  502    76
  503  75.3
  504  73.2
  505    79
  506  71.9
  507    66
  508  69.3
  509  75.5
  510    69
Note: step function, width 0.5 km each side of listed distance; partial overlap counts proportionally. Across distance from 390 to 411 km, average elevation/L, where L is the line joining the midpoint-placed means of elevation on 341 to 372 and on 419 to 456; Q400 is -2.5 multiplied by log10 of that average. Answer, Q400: 0.23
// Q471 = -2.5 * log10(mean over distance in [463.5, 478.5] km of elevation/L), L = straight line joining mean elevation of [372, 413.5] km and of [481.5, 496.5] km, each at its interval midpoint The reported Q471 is 0.26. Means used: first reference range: 54.3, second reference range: 64.2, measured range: 49.2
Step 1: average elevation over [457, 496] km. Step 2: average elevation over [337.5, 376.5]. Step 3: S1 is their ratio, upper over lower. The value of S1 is 0.81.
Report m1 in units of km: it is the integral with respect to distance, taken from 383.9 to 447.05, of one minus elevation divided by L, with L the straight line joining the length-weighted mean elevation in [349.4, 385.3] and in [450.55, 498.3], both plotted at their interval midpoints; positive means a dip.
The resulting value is 7.3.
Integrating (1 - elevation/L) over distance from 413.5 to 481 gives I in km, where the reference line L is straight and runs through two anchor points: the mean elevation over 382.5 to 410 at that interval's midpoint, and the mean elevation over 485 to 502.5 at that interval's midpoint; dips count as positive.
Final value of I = 7.02 km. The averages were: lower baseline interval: 52.6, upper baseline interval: 70.7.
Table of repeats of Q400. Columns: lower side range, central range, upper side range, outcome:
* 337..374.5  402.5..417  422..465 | 0.19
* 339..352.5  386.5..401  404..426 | 0.15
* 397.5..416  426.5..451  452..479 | -0.11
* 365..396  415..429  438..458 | 0.13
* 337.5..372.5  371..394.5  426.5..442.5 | 0.16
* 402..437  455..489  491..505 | 0.26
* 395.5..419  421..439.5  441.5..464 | 0.02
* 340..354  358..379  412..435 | 0.09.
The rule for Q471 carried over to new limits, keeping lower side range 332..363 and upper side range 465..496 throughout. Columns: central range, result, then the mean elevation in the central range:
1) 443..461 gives -0.05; 61.1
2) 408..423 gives 0.19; 53.1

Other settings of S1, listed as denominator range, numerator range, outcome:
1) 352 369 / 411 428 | 0.77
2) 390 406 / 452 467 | 1.21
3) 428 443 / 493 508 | 1.26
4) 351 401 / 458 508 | 0.99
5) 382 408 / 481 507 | 1.29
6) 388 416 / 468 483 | 0.83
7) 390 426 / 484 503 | 1.35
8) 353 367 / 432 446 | 0.88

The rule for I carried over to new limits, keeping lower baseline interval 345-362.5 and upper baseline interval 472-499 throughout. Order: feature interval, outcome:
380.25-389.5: 1.6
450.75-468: -0.5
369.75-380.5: 1.5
